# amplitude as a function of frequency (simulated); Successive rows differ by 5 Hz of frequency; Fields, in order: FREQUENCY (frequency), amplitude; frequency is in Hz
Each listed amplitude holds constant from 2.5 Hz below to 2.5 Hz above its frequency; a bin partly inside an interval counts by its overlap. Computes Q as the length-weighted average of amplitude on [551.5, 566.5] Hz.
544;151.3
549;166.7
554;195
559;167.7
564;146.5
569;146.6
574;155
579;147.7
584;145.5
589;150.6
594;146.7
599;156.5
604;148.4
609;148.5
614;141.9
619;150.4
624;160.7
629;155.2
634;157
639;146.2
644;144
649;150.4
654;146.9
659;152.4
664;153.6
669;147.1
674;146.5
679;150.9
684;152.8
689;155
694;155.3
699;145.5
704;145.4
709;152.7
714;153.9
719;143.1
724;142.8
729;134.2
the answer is 170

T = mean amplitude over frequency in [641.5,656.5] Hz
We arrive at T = 147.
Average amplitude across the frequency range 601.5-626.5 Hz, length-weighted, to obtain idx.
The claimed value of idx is 150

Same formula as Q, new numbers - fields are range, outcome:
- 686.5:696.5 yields 155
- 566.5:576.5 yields 151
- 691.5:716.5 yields 151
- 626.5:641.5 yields 153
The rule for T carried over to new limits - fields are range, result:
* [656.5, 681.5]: 150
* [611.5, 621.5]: 146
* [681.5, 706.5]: 151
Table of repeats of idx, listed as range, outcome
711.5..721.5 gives 148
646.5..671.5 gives 150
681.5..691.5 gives 154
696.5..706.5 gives 145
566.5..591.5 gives 149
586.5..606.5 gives 151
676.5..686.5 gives 152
